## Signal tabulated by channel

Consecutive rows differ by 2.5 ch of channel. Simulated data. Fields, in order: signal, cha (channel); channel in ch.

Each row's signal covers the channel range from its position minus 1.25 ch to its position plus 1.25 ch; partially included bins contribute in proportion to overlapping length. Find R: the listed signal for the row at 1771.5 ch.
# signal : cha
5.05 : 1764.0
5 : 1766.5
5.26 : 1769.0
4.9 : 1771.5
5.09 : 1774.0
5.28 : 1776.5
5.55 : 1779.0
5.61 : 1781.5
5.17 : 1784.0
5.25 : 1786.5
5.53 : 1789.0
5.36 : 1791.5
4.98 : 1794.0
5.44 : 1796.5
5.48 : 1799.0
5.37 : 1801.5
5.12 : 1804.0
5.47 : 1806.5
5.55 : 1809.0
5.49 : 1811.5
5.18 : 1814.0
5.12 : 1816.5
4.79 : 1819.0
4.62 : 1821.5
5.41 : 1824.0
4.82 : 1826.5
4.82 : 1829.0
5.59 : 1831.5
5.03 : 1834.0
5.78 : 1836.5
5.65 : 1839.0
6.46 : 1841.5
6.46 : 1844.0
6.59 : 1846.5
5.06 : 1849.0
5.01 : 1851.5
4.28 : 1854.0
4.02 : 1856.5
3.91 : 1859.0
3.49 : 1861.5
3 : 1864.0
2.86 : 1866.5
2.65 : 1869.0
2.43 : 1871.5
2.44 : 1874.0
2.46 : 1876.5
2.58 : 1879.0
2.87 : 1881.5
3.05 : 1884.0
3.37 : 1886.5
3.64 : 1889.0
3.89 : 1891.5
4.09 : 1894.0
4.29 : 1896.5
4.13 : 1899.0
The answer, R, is 4.9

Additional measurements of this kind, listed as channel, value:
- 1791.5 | 5.36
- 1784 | 5.17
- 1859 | 3.91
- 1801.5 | 5.37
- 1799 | 5.48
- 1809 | 5.55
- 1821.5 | 4.62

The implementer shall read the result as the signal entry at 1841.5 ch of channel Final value 6.46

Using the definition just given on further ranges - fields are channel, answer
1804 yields 5.12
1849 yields 5.06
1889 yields 3.64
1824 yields 5.41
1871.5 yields 2.43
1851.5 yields 5.01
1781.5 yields 5.61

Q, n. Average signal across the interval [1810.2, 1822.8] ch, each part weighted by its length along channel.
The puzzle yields 5.04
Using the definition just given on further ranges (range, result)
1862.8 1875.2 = 2.68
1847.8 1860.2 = 4.46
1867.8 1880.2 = 2.51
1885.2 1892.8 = 3.63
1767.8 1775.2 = 5.08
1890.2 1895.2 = 3.99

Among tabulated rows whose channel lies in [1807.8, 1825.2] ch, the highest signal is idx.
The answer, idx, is 5.55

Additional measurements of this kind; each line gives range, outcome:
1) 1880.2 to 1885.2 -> 3.05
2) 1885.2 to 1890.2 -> 3.64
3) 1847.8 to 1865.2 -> 5.06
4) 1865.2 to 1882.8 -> 2.87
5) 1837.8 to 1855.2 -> 6.59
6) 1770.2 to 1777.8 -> 5.28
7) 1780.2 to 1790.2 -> 5.61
